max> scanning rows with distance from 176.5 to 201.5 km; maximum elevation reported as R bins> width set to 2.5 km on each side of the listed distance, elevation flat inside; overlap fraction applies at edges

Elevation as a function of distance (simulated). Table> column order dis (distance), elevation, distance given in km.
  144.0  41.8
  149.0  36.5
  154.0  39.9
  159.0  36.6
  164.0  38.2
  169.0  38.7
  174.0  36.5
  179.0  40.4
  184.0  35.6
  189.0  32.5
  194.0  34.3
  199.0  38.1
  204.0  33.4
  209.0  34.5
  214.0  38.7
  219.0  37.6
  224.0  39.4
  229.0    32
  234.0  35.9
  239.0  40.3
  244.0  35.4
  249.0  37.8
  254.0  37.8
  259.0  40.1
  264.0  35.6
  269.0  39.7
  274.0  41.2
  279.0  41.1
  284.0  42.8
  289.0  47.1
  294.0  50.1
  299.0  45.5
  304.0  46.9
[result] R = 40.4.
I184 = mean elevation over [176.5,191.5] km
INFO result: 36.2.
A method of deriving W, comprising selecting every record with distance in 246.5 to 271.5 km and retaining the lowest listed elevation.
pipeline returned 35.6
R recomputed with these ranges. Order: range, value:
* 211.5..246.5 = 40.3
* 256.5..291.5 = 47.1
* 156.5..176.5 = 38.7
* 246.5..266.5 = 40.1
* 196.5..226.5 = 39.4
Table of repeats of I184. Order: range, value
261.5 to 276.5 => 38.8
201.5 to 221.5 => 36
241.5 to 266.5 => 37.3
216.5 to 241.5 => 37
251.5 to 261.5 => 39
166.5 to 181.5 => 38.5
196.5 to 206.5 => 35.8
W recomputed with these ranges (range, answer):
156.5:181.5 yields 36.5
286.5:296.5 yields 47.1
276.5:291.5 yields 41.1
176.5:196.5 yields 32.5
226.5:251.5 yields 32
